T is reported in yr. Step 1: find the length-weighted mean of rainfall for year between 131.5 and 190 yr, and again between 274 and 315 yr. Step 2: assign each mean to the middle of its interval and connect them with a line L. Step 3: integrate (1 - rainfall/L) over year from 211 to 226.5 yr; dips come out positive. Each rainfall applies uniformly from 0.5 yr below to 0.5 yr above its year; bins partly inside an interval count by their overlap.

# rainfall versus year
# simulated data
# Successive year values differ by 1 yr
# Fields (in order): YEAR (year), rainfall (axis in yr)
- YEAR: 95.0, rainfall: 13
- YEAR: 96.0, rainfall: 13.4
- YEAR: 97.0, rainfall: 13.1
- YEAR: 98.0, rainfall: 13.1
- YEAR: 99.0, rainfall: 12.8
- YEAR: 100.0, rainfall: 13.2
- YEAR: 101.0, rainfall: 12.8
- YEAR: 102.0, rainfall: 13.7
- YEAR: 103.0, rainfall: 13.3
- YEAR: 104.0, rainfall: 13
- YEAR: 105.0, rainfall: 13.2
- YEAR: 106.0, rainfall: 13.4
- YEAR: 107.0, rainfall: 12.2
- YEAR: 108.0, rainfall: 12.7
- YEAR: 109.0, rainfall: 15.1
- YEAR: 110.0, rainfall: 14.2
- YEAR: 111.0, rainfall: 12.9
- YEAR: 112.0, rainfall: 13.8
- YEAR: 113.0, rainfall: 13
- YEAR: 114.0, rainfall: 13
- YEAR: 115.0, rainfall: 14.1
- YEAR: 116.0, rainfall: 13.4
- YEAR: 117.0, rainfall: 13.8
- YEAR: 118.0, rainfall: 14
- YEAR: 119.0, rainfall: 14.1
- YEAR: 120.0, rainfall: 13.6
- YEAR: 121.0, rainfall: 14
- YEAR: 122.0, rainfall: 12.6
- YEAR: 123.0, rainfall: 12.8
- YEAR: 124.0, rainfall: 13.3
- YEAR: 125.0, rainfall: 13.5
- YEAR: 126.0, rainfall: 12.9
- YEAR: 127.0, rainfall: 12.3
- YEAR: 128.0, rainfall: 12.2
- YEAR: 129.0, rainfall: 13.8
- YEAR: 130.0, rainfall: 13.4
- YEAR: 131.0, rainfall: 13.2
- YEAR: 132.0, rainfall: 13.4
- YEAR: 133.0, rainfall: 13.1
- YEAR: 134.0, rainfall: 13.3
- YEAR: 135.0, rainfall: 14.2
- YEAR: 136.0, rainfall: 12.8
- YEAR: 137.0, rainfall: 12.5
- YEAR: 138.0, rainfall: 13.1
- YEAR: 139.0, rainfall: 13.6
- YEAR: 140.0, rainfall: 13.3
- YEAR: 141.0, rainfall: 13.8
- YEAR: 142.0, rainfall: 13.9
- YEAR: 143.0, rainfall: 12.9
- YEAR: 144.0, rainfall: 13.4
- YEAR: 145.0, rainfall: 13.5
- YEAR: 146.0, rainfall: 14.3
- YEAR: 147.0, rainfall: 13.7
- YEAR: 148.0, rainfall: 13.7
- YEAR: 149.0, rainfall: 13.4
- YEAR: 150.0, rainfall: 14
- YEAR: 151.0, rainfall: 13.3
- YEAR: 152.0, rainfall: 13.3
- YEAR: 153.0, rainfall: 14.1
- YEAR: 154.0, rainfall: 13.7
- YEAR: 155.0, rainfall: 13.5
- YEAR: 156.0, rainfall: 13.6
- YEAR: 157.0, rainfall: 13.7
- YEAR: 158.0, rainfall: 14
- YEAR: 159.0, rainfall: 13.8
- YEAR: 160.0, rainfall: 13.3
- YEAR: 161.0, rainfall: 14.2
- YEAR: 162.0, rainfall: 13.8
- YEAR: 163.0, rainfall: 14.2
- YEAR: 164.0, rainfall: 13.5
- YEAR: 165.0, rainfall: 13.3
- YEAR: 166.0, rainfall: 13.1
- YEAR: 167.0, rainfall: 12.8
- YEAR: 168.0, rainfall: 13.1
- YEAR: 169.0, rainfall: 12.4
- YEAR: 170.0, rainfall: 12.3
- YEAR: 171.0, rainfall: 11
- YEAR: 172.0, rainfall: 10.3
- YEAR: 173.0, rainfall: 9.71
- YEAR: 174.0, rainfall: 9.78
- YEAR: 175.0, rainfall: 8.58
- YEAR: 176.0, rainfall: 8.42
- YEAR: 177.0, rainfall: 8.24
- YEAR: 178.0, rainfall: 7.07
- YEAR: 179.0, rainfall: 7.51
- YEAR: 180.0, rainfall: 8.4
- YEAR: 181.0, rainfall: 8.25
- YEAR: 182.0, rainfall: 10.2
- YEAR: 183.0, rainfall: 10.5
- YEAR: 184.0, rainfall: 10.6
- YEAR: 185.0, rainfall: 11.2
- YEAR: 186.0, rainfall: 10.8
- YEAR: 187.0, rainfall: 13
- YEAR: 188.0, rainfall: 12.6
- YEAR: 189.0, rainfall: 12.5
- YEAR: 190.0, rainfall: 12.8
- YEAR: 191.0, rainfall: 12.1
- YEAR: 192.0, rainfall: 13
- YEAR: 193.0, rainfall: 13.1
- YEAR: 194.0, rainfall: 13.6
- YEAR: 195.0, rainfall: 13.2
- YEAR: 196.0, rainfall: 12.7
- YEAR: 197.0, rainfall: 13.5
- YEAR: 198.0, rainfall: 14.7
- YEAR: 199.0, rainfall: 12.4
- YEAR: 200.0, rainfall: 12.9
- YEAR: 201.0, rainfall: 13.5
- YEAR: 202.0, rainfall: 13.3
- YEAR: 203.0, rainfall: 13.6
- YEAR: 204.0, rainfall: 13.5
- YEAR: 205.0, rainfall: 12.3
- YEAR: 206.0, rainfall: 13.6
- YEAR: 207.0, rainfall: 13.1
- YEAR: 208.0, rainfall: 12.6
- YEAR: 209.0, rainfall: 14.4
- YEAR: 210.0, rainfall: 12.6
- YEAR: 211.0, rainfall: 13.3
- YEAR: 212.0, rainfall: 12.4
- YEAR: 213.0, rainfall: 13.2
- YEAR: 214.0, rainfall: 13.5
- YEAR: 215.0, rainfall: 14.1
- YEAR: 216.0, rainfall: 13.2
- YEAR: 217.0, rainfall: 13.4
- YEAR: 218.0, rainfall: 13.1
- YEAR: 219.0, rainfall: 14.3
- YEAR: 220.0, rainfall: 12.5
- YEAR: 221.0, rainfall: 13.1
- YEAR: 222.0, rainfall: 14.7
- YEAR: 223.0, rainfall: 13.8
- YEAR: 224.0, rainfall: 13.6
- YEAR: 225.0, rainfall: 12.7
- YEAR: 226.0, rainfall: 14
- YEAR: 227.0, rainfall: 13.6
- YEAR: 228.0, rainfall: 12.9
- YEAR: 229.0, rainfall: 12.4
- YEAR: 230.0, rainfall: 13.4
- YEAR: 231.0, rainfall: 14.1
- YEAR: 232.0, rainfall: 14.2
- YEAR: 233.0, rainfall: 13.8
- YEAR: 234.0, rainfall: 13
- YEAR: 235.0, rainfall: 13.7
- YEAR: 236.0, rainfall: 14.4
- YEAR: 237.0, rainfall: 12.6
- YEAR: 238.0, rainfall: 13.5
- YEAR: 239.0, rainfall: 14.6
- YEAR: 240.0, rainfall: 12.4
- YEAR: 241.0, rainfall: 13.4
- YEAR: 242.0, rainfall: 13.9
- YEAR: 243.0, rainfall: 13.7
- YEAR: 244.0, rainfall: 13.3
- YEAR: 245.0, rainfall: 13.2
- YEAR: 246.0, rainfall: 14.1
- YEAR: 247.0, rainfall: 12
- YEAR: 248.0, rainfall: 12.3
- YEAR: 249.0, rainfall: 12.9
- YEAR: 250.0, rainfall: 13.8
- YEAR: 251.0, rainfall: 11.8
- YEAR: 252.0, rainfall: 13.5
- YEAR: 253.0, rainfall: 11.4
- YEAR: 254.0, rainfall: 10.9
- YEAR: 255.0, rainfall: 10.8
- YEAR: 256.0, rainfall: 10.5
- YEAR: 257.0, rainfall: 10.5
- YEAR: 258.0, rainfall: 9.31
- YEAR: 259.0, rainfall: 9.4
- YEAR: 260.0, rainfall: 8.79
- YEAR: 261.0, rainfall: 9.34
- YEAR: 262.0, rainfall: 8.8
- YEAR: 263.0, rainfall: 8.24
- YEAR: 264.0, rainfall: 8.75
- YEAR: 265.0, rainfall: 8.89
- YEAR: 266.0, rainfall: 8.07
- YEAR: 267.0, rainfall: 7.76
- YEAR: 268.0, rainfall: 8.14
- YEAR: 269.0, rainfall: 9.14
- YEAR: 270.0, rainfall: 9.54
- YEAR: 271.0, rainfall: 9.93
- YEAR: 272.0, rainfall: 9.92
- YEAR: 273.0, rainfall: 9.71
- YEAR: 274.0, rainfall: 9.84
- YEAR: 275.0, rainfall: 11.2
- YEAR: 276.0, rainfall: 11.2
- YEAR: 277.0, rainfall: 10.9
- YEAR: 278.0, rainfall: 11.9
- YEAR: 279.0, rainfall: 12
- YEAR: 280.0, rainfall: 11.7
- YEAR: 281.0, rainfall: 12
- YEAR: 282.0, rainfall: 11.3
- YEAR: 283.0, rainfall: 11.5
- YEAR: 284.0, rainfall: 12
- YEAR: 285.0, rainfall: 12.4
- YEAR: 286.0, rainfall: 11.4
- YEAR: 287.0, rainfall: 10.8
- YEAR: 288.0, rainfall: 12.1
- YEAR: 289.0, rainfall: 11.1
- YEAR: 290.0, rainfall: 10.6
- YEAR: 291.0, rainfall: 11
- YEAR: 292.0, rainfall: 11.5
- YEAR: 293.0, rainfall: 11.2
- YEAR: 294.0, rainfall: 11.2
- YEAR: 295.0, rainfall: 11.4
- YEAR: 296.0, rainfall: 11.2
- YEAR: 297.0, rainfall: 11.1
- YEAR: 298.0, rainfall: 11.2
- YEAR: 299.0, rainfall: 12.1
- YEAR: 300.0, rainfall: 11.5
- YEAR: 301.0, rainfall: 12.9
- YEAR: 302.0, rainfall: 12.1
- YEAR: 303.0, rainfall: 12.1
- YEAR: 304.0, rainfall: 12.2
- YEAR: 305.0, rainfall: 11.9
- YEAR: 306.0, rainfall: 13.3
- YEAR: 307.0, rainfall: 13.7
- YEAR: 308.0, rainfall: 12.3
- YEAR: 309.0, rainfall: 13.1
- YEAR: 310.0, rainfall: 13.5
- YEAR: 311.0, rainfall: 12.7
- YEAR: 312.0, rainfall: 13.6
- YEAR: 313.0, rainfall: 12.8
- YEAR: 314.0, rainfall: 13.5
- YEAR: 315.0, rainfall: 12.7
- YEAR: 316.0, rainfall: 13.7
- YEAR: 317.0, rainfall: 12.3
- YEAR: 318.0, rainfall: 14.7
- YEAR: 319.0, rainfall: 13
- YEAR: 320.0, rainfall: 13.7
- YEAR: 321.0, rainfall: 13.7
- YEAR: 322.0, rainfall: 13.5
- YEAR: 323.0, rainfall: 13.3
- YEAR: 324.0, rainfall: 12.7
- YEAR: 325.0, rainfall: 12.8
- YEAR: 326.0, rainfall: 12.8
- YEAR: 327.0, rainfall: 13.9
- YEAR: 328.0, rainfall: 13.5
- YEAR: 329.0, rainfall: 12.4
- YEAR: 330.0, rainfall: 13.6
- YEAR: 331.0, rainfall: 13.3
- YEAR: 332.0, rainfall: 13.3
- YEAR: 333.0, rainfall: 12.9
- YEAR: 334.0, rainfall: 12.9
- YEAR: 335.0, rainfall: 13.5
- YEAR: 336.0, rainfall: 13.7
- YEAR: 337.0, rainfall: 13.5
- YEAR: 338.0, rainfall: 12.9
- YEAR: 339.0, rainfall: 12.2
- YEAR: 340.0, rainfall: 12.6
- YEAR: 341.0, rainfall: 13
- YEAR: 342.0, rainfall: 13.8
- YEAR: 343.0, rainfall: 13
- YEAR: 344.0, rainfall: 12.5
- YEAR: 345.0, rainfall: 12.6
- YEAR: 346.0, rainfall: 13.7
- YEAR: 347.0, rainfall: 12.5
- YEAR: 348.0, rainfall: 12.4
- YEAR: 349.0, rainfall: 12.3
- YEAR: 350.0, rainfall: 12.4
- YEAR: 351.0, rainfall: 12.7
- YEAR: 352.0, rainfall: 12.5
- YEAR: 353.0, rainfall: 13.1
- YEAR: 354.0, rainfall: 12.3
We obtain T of -1.7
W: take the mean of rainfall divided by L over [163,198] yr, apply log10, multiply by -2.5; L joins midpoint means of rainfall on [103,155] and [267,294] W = 0.107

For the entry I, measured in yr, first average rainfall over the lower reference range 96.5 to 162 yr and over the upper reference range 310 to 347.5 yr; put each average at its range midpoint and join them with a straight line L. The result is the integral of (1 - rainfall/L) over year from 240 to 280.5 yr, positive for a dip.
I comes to 7.24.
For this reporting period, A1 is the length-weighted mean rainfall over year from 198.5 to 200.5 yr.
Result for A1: 12.7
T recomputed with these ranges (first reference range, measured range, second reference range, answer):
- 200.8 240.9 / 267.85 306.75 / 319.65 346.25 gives 5.8 yr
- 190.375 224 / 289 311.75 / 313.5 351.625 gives 2.0 yr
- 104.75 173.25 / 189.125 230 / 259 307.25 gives -4.0 yr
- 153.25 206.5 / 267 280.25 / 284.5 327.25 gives 2.2 yr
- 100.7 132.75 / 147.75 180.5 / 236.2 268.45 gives 1.5 yr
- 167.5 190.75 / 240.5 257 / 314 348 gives -1.2 yr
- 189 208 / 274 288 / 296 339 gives 1.6 yr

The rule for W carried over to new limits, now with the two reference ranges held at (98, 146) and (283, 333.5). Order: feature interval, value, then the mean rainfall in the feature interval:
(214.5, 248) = -0.05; 13.5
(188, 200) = 0.00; 13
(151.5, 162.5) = -0.04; 13.7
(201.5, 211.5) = -0.02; 13.2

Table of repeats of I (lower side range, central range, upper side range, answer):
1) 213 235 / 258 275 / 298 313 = 5.14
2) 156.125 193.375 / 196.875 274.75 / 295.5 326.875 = -1.01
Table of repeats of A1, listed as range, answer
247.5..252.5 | 12.9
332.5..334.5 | 12.9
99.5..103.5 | 13.2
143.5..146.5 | 13.7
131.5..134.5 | 13.3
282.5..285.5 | 12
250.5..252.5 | 12.7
